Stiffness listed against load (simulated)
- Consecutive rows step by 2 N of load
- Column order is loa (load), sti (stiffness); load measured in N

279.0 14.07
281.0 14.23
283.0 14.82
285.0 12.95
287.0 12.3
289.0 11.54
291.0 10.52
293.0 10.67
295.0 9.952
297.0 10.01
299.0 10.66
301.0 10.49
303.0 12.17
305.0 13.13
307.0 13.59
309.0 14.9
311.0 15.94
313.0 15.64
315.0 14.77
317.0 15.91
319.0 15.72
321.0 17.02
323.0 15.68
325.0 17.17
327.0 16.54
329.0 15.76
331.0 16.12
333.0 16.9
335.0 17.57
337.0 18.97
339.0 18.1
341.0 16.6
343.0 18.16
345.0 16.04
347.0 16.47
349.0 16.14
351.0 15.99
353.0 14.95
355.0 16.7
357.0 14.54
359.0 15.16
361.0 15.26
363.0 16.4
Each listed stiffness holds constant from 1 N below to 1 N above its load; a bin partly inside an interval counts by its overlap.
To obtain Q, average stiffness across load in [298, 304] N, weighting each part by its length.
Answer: 11.1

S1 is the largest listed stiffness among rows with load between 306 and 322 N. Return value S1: 17.02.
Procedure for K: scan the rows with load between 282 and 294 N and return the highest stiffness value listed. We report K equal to 14.82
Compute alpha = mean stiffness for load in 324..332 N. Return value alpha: 16.4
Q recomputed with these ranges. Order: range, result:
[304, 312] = 14.4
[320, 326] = 16.6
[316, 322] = 16.2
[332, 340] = 17.9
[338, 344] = 17.6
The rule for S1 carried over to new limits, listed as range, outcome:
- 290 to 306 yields 13.13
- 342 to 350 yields 18.16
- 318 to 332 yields 17.17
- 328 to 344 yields 18.97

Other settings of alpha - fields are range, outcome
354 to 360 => 15.5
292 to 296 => 10.3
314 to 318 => 15.3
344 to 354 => 15.9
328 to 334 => 16.3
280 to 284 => 14.5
